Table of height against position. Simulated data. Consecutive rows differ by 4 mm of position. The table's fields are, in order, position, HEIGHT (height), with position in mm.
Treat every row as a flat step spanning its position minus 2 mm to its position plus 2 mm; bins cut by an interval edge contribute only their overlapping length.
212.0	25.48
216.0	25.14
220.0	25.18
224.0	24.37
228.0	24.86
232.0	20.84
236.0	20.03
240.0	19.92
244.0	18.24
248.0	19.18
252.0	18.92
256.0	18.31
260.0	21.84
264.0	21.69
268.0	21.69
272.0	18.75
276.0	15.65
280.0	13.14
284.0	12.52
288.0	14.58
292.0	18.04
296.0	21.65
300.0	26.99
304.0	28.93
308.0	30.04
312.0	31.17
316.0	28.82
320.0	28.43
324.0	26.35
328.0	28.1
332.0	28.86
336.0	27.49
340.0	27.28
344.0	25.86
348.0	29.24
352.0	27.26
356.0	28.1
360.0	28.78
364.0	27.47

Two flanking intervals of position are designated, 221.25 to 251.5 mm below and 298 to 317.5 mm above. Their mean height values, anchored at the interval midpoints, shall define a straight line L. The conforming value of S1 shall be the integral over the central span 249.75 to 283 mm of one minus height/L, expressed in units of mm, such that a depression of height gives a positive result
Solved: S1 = 7.88 mm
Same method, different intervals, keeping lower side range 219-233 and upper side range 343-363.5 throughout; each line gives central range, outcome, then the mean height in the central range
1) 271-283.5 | 5.05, 15.2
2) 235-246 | 2.27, 19.3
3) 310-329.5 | -1.25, 28.6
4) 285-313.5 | 2.54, 23.9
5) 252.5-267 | 2.60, 20.5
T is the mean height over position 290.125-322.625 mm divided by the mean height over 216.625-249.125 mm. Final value 1.2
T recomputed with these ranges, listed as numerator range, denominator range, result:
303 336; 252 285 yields 1.58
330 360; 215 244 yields 1.24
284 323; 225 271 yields 1.21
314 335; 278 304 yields 1.50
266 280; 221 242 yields 0.81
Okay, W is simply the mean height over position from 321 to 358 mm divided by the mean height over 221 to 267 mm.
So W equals 1.32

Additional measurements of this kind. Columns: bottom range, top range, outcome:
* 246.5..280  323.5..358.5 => 1.45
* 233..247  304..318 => 1.53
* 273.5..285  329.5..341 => 1.98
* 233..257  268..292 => 0.82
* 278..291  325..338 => 2.03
